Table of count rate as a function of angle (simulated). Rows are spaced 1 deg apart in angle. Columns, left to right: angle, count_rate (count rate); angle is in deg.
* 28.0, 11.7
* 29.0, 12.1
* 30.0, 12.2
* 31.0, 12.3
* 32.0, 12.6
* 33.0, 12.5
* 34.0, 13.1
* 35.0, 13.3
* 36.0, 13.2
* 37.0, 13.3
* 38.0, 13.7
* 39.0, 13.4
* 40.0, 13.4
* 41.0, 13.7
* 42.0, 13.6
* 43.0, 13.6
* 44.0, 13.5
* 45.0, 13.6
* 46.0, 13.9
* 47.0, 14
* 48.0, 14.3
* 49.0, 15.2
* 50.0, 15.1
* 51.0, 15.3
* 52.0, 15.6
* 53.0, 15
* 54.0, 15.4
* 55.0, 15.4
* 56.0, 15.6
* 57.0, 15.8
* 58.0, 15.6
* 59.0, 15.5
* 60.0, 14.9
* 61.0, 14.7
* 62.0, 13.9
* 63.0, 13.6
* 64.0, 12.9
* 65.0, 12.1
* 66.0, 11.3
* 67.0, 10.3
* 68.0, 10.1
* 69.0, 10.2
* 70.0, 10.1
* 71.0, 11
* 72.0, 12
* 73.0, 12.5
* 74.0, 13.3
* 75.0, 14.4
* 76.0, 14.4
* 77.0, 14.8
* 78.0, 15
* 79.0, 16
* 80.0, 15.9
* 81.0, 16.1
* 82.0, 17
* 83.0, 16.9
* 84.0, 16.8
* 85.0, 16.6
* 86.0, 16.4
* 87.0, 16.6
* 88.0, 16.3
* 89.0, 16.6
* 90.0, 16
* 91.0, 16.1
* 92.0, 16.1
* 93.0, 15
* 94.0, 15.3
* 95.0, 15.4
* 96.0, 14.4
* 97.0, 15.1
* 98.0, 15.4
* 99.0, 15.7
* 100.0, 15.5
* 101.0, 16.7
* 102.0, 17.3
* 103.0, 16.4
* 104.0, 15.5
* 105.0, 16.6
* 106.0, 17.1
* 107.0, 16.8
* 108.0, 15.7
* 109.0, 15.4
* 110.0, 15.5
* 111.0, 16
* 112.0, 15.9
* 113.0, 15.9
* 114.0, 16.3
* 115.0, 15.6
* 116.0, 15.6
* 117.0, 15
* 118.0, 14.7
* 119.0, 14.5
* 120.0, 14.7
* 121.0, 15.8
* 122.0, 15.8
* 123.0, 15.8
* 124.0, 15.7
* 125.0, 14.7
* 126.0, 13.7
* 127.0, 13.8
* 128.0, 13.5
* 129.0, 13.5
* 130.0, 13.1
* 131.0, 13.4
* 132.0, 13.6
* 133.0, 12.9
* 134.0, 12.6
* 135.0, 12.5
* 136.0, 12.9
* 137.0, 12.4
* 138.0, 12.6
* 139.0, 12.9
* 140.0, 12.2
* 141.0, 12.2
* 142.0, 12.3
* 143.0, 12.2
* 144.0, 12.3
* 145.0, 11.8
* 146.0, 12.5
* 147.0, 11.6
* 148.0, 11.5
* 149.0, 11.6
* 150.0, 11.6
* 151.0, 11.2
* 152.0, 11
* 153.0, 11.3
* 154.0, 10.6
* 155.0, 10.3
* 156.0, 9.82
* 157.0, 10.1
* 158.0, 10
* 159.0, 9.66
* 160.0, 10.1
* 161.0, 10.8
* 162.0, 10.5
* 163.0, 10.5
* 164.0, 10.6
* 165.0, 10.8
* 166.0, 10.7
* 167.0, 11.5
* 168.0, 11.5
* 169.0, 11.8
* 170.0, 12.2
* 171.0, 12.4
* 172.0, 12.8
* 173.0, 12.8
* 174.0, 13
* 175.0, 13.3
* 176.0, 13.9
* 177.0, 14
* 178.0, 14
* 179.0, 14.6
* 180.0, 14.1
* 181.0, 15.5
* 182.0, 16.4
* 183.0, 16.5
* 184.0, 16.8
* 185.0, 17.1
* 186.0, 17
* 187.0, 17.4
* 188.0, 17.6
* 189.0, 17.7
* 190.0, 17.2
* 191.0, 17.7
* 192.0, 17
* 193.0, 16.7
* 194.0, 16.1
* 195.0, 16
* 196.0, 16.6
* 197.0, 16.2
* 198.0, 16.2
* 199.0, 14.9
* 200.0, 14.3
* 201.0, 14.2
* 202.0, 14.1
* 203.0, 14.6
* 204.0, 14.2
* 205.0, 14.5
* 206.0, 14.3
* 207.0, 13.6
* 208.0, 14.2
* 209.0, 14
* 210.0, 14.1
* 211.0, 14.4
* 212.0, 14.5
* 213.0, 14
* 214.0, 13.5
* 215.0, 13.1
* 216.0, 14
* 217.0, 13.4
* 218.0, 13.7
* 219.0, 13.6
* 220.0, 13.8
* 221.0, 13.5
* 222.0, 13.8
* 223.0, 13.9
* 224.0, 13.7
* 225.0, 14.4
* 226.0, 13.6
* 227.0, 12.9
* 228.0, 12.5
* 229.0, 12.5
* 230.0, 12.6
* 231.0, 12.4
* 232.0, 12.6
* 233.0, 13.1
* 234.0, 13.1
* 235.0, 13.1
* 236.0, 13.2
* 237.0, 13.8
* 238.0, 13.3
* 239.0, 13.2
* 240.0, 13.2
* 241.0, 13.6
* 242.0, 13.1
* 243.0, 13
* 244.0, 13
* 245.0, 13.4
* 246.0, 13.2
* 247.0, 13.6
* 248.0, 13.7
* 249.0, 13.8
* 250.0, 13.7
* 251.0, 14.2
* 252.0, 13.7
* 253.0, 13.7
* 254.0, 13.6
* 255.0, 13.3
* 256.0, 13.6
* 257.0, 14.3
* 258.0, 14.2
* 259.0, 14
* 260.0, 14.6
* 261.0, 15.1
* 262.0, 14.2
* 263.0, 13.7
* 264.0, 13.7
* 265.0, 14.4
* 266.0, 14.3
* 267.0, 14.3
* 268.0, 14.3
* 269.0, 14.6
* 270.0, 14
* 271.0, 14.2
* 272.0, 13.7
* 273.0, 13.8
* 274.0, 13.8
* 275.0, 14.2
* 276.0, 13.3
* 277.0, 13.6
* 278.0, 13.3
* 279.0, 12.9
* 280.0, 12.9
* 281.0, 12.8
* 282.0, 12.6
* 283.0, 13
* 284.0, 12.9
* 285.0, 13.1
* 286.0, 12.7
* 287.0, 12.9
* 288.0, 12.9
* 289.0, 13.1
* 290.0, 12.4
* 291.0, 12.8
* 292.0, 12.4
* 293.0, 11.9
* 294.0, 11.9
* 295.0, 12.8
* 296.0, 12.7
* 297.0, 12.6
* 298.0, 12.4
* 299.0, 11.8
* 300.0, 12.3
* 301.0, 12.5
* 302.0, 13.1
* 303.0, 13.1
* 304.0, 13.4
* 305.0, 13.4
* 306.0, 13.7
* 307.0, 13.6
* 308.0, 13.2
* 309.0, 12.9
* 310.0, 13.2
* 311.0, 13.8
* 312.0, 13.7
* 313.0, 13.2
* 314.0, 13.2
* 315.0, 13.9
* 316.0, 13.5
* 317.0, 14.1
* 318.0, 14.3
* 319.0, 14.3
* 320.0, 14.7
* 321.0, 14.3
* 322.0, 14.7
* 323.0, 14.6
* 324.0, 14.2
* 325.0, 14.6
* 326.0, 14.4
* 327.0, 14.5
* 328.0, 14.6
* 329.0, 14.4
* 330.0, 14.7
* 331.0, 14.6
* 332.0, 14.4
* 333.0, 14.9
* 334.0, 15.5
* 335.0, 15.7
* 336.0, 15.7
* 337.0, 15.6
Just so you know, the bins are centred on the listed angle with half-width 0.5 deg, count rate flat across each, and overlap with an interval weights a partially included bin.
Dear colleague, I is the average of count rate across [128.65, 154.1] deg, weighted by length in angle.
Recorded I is 12.3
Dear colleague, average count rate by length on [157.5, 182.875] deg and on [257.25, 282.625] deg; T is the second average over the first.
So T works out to 1.1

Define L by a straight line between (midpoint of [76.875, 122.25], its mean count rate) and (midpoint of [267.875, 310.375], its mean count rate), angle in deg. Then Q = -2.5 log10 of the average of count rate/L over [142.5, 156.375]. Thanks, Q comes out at 0.31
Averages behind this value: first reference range 15.9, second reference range 13.1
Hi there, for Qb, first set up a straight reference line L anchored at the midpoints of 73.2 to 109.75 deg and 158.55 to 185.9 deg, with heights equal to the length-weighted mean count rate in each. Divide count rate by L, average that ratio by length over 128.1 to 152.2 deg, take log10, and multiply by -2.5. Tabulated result 0.14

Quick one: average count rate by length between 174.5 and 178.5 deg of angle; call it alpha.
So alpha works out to 13.8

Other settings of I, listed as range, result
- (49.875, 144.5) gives 14.6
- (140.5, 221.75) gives 13.5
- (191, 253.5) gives 14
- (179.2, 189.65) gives 16.6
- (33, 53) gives 13.9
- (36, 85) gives 14.1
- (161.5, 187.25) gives 13.5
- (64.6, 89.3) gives 14.1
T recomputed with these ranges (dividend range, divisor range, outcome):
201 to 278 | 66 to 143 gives 0.94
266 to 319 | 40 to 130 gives 0.89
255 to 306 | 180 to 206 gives 0.83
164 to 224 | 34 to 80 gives 1.05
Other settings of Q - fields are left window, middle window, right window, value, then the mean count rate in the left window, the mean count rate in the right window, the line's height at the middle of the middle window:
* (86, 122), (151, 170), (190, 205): 0.42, 15.8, 15.6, 15.7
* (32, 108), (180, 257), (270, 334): -0.04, 14.6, 13.5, 13.9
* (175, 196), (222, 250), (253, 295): 0.11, 16.1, 13.5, 14.6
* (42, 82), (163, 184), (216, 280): 0.05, 13.9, 13.6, 13.7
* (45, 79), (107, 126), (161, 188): -0.13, 13.8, 13.6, 13.7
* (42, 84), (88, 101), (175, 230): -0.10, 14.1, 14.8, 14.2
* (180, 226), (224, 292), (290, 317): 0.04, 15.1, 13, 13.9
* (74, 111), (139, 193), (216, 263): 0.13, 15.9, 13.5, 14.7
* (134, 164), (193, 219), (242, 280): -0.15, 11.4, 13.8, 12.6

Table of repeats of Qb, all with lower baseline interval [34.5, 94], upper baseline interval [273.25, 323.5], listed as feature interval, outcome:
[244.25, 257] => -0.02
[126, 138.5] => 0.07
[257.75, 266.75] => -0.07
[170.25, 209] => -0.11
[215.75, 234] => 0.02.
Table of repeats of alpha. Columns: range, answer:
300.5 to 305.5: 13.1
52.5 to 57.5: 15.4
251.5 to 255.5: 13.6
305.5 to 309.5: 13.3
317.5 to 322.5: 14.5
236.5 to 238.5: 13.6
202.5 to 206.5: 14.4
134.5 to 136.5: 12.7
